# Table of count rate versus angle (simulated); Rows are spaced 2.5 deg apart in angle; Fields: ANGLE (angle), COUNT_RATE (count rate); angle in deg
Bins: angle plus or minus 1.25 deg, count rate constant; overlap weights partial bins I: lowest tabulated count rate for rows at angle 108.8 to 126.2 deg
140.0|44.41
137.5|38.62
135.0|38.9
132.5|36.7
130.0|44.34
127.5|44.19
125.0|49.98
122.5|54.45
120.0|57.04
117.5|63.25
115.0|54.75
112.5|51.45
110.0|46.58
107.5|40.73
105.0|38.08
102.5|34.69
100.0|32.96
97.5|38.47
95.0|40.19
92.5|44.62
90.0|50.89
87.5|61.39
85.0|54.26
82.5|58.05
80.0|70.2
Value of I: 46.58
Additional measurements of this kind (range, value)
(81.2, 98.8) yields 38.47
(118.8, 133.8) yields 36.7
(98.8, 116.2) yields 32.96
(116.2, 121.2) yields 57.04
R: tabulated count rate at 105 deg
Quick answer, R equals 38.08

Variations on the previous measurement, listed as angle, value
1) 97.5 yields 38.47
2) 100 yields 32.96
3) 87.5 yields 61.39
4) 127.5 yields 44.19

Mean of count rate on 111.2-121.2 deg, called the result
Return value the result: 56.6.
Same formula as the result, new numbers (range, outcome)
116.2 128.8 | 53.7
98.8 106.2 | 35.2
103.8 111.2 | 41.8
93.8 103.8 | 36.6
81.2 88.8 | 57.9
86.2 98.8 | 47.1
